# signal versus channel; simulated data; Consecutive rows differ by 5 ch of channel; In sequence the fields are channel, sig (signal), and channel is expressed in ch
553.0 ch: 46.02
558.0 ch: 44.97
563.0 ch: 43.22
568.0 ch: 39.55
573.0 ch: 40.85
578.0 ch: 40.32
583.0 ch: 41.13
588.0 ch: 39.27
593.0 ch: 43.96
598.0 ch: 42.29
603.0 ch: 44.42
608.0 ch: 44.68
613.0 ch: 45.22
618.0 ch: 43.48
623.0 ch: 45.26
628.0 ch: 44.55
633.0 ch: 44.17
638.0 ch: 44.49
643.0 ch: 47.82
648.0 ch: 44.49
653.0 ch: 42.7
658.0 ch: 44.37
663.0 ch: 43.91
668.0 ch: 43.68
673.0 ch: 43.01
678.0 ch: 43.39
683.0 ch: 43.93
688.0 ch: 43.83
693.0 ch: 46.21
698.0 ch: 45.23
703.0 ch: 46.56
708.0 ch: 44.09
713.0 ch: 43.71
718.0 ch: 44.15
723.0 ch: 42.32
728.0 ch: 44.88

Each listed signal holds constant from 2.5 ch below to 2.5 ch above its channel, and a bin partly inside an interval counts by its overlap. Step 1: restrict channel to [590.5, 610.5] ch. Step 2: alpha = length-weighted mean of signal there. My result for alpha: 43.8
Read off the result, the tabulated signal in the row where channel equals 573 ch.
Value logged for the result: 40.85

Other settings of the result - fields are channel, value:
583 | 41.13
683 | 43.93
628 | 44.55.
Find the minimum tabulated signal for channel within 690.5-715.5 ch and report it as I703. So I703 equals 43.71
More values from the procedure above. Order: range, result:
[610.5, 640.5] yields 43.48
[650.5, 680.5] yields 42.7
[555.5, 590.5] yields 39.27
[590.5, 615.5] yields 42.29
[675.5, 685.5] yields 43.39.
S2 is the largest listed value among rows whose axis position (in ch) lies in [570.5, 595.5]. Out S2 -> 43.96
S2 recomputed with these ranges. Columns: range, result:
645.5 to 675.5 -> 44.49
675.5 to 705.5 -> 46.56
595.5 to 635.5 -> 45.26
